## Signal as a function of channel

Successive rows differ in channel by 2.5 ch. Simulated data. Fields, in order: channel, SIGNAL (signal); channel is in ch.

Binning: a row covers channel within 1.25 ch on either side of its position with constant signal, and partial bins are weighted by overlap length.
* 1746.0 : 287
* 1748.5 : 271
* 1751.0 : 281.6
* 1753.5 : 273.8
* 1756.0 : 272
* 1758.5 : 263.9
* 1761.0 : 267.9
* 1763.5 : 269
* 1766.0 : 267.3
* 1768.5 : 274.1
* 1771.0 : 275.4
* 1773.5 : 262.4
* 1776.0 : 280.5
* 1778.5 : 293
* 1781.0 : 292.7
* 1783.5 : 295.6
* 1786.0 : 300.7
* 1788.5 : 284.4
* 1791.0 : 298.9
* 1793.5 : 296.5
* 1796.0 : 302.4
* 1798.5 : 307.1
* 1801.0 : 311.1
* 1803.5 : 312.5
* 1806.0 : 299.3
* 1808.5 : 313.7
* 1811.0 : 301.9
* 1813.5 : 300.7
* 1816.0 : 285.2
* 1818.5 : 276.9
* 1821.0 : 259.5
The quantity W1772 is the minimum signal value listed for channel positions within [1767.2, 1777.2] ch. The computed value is 262.4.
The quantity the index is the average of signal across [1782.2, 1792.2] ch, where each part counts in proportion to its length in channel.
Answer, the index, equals 295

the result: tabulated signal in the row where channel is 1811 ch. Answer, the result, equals 301.9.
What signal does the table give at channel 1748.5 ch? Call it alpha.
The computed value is 271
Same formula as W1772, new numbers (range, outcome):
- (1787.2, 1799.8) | 284.4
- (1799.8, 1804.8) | 311.1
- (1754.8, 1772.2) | 263.9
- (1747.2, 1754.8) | 271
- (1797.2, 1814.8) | 299.3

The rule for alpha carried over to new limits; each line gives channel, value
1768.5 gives 274.1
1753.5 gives 273.8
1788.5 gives 284.4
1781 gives 292.7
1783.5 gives 295.6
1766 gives 267.3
